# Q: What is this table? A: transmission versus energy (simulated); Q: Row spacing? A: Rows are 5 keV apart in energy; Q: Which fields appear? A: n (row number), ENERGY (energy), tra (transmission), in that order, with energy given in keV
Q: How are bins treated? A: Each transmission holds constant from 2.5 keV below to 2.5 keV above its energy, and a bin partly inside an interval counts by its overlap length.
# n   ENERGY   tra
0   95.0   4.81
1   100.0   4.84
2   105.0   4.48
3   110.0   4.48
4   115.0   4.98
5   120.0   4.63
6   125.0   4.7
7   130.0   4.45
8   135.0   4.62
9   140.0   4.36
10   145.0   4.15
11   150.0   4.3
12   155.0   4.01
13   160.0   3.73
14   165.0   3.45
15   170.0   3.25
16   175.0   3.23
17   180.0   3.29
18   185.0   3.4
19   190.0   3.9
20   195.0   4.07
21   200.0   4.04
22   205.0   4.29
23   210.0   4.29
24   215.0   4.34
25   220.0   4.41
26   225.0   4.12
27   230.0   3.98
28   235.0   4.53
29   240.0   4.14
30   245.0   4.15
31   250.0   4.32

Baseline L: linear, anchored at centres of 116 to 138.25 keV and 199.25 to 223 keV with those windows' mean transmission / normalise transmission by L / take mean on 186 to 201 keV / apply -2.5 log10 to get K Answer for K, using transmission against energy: 0.11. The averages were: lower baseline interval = 4.62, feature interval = 3.94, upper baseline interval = 4.29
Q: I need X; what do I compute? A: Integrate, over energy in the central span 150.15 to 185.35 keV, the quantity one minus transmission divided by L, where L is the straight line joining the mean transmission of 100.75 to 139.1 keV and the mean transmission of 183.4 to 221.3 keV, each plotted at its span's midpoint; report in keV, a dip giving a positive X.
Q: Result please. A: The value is 6.4 keV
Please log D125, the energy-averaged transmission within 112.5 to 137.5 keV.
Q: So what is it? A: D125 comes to 4.68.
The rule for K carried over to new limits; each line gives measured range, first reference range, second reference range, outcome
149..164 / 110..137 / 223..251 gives 0.15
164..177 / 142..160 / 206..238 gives 0.25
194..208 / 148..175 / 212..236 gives -0.03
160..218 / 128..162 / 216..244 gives 0.12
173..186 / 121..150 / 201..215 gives 0.30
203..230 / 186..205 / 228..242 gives -0.04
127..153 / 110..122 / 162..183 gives -0.06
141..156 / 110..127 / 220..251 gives 0.10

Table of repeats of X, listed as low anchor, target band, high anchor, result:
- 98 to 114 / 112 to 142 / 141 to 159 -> -1.6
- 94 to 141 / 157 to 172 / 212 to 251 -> 3.3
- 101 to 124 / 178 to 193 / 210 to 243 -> 2.9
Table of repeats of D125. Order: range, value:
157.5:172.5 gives 3.48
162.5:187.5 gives 3.32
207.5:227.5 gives 4.29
